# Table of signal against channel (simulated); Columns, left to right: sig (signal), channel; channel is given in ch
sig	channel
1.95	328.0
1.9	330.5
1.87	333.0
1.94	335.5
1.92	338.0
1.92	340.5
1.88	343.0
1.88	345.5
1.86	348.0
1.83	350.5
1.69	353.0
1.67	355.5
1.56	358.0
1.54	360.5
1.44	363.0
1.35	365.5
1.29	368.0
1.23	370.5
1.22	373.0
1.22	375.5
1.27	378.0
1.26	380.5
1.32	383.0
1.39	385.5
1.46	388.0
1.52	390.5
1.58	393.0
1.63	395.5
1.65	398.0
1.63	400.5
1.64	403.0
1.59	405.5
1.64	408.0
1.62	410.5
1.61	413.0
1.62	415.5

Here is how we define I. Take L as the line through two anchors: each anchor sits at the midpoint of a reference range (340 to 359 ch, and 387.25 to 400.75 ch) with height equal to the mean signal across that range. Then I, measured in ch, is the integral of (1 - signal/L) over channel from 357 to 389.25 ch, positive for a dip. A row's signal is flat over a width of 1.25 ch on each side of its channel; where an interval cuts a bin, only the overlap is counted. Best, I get 6.29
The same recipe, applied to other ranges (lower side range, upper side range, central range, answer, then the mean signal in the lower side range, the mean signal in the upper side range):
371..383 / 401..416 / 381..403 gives -1.4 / 1.25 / 1.62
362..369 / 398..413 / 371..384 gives 1.7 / 1.36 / 1.62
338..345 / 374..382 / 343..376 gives 1.0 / 1.9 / 1.25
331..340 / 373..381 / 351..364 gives -0.3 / 1.91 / 1.24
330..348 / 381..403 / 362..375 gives 3.0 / 1.9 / 1.52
